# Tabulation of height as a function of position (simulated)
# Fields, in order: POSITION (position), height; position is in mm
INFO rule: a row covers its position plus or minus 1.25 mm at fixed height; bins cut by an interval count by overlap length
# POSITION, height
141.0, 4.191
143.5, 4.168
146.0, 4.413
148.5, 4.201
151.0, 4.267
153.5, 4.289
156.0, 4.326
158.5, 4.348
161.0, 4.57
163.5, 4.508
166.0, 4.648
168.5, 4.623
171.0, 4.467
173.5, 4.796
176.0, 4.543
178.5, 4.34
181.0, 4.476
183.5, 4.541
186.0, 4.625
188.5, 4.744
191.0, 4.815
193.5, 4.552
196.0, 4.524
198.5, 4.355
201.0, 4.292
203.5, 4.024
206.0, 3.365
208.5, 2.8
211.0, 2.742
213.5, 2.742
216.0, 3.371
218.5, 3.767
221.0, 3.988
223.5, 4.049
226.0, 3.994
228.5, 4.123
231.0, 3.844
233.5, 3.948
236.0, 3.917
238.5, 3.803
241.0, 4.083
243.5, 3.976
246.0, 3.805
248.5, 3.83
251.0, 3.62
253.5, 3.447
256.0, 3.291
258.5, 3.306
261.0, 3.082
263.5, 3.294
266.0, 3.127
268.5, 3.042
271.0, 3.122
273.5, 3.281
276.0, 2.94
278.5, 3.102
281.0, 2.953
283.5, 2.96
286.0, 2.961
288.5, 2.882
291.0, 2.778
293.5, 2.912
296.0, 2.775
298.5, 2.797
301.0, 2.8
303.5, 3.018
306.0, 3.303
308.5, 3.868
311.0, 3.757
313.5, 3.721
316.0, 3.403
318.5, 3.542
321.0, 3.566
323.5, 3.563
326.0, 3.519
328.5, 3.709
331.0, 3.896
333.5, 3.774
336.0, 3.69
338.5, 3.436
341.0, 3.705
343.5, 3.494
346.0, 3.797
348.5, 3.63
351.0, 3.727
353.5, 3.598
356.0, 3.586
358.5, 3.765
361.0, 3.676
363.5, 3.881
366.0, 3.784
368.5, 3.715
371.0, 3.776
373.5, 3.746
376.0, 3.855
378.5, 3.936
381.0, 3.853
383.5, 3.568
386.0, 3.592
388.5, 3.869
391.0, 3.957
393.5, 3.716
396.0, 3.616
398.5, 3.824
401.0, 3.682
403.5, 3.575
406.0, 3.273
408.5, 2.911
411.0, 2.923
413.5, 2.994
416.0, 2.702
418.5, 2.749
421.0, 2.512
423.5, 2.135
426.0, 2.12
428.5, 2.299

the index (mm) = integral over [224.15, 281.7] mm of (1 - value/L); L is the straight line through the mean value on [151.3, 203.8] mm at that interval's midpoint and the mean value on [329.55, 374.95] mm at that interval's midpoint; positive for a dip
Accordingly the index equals 8.76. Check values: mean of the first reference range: 4.5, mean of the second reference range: 3.7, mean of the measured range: 3.53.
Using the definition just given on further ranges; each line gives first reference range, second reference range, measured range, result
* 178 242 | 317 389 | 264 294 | 6.5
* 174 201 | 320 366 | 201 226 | 5.1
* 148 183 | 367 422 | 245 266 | 3.3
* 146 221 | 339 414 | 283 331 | 7.0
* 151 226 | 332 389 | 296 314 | 2.8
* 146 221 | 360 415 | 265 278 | 2.8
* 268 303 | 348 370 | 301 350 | -3.2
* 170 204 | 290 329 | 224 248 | 0.5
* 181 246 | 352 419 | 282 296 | 3.3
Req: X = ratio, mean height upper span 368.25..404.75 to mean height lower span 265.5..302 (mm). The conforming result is 1.3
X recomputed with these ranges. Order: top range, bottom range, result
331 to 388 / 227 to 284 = 1.07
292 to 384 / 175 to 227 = 0.89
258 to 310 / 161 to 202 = 0.67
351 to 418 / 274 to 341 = 1.09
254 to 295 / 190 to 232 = 0.80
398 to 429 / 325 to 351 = 0.79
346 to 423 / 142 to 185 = 0.79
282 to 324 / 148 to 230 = 0.77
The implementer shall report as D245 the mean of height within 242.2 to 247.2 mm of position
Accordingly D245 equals 3.89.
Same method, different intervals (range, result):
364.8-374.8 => 3.76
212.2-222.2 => 3.46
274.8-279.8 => 3.02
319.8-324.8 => 3.56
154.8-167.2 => 4.48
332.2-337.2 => 3.73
